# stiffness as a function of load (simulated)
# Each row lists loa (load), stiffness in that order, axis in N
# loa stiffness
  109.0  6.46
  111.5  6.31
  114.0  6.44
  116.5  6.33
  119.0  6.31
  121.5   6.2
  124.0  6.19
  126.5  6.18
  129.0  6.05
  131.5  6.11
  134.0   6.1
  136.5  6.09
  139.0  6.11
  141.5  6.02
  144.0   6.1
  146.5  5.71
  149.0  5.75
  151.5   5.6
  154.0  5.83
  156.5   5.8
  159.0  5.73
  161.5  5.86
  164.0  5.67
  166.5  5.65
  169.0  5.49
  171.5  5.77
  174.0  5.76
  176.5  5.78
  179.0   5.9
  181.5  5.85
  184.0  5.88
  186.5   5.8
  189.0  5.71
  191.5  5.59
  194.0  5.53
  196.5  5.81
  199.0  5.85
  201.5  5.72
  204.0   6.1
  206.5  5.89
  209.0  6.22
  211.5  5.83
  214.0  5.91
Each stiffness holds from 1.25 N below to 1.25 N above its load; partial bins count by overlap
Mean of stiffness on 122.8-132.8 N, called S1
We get 6.13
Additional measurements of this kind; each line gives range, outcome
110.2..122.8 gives 6.32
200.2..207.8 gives 5.91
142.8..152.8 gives 5.79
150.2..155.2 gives 5.71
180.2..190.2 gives 5.81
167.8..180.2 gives 5.74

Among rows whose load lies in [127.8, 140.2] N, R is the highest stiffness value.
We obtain 6.11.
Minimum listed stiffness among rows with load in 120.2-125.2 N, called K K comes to 6.19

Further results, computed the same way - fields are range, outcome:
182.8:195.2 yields 5.53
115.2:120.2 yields 6.31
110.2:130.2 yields 6.05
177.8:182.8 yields 5.85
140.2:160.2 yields 5.6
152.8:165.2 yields 5.67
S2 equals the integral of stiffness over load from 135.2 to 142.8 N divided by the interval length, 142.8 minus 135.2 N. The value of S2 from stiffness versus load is 6.07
